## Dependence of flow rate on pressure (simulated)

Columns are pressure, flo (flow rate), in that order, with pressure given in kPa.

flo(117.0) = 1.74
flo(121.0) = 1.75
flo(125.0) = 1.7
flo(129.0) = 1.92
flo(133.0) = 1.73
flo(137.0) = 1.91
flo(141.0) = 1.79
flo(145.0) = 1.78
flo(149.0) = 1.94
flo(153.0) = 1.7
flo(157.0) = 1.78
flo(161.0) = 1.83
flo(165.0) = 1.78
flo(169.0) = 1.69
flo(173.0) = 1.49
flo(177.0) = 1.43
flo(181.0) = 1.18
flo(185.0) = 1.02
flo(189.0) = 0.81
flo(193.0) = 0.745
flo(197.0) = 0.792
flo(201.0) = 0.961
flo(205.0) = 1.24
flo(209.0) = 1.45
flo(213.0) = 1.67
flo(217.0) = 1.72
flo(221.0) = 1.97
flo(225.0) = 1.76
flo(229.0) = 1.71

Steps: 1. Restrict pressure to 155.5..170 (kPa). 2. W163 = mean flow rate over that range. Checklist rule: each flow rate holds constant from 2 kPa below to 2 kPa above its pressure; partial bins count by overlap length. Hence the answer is 1.78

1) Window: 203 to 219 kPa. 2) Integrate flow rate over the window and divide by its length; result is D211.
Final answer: 1.52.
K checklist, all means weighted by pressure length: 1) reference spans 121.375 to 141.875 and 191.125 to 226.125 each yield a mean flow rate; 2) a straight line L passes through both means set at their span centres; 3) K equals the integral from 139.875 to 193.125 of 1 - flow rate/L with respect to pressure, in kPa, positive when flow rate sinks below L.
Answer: 3.3 kPa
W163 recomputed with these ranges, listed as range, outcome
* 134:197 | 1.5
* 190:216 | 1.15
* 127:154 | 1.83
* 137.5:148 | 1.82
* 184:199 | 0.83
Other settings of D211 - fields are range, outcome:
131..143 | 1.81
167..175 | 1.59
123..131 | 1.81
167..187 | 1.36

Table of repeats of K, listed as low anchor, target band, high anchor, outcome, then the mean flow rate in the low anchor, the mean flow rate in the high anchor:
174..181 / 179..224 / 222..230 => 9.7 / 1.37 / 1.77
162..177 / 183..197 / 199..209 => 5.3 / 1.64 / 1.17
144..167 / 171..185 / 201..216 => 2.7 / 1.8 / 1.41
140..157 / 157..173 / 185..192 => -3.7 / 1.8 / 0.861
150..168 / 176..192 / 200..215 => 5.1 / 1.78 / 1.35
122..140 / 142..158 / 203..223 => -0.3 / 1.81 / 1.61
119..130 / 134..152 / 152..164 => -0.6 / 1.78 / 1.78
